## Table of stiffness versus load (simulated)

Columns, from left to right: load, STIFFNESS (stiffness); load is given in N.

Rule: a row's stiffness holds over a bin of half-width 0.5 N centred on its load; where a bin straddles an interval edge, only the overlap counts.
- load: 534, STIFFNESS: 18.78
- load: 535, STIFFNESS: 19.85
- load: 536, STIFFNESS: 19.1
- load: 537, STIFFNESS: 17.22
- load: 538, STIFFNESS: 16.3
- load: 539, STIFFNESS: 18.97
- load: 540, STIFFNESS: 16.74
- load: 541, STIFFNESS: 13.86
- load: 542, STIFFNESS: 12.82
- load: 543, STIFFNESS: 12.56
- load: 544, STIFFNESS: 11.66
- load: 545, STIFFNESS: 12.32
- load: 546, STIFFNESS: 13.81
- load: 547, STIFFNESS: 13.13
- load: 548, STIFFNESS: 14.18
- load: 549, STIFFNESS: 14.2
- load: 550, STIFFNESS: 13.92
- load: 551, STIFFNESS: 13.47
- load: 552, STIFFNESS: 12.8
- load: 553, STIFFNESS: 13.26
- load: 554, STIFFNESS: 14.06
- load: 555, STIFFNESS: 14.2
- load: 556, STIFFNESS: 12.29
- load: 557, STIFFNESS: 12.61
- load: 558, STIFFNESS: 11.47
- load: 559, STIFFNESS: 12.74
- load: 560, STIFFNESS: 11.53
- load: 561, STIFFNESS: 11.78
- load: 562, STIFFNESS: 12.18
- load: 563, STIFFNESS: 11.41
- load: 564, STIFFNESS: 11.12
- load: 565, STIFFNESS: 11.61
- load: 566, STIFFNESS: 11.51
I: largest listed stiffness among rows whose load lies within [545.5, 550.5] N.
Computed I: 14.2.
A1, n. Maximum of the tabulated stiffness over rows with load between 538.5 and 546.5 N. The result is 18.97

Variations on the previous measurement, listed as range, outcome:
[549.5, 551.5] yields 13.92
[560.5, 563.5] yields 12.18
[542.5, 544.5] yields 12.56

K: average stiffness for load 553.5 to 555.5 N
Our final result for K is 14.1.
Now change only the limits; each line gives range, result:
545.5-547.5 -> 13.5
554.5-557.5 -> 13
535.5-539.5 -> 17.9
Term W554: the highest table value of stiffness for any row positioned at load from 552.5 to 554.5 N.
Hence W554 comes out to 14.06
